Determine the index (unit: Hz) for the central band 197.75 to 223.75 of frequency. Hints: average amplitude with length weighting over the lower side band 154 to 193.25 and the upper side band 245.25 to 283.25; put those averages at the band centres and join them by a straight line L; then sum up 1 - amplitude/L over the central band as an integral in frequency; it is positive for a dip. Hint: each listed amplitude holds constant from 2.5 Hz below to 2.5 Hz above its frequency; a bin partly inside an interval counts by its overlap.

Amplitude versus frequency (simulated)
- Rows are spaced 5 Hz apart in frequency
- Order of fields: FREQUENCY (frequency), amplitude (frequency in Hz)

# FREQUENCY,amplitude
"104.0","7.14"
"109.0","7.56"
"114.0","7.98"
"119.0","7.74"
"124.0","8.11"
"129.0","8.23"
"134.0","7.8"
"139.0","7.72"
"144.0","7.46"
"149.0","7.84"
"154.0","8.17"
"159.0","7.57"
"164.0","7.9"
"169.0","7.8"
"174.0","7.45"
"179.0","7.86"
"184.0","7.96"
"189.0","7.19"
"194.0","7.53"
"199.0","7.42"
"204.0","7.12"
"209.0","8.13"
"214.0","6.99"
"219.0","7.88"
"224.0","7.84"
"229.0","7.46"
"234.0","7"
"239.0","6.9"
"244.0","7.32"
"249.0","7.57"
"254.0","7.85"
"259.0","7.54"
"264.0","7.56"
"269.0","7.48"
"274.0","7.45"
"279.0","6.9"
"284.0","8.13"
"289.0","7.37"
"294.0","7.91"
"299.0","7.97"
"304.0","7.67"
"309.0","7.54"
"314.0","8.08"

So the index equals 0.3 Hz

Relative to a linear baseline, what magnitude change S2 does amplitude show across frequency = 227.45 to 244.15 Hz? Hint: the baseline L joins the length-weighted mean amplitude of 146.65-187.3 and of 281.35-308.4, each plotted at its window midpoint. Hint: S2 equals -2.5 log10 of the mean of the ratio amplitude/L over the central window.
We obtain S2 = 0.10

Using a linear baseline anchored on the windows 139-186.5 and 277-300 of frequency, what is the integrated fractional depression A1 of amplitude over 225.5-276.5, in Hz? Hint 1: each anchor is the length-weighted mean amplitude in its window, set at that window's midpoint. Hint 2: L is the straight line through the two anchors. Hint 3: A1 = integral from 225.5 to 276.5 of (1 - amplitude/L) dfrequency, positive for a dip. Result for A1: 1.8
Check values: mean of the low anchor 7.78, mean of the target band 7.42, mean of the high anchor 7.65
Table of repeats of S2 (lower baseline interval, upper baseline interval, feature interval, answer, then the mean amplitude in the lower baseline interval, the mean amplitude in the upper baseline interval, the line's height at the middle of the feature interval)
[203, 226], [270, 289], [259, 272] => -0.002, 7.62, 7.48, 7.51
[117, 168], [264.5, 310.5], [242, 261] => 0.012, 7.85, 7.6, 7.66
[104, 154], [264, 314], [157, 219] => 0.022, 7.81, 7.62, 7.74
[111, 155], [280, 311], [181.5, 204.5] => 0.050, 7.88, 7.73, 7.82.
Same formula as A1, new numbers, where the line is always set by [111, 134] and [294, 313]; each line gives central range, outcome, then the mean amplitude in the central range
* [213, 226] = 0.41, 7.63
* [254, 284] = 1.27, 7.49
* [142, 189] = 1.08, 7.75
